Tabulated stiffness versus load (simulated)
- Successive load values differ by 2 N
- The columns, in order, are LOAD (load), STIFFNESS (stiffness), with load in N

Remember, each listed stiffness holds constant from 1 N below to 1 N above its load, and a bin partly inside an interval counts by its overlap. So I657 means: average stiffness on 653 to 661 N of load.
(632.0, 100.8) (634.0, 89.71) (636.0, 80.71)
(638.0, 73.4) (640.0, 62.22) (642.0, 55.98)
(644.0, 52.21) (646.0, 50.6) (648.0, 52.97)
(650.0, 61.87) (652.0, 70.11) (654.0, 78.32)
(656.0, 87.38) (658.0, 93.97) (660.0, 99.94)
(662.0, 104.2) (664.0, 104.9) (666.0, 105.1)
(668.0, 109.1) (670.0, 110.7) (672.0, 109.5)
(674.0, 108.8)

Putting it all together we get 89.9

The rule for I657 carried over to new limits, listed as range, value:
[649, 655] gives 70.1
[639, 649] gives 54.8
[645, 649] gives 51.8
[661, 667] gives 105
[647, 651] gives 57.4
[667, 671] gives 110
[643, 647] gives 51.4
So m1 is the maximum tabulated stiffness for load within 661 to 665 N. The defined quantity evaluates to 104.9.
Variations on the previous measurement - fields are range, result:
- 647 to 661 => 99.94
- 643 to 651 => 61.87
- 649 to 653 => 70.11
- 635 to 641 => 80.71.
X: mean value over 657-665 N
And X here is 101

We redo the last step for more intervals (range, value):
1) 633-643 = 72.4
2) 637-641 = 67.8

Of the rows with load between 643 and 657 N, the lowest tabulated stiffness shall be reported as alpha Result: 50.6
